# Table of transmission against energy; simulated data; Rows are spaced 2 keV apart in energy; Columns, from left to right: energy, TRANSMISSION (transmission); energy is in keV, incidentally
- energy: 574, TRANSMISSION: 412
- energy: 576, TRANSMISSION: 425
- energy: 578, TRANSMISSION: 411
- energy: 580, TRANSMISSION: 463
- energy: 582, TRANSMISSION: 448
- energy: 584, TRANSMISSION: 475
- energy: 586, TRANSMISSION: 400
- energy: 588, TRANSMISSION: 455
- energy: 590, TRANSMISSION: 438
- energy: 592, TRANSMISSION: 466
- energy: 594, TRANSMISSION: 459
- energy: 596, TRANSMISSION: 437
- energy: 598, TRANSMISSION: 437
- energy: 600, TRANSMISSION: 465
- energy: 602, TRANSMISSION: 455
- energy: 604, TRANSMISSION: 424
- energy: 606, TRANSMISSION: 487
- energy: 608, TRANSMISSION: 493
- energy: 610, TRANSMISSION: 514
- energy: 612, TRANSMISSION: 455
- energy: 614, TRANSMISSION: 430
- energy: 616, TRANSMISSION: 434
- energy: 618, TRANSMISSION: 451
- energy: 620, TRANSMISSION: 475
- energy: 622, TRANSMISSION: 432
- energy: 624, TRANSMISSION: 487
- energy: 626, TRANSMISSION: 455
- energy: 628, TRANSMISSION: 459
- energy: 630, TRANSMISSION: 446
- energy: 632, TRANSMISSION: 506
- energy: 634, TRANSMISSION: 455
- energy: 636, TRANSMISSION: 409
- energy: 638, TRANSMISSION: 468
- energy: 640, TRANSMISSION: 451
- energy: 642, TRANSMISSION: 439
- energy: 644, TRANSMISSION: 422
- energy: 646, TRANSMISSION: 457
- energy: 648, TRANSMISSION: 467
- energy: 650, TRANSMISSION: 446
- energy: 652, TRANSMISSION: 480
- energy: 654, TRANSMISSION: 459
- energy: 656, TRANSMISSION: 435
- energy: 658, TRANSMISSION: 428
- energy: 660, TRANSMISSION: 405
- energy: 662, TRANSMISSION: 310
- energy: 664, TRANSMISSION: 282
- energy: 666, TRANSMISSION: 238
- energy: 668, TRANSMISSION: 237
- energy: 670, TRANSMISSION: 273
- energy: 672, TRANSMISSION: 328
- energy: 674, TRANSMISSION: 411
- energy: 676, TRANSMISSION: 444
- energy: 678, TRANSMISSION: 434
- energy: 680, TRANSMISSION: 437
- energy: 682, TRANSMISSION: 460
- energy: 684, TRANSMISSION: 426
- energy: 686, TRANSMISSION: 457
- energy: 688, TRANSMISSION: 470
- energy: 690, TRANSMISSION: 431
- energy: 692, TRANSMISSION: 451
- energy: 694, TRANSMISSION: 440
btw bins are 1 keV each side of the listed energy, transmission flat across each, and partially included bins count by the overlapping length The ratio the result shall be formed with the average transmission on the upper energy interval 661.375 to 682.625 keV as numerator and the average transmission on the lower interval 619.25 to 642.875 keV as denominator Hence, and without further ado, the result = 0.8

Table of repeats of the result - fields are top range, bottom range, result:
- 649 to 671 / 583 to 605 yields 0.81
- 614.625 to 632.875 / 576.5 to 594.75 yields 1.03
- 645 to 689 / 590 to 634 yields 0.87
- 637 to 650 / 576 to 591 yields 1.02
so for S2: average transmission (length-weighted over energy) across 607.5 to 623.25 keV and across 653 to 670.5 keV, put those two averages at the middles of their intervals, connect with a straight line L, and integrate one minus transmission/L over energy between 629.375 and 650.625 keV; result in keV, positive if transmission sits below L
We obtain -2.91 keV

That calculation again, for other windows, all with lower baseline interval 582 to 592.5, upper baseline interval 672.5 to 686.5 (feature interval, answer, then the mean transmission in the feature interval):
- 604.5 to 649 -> -1.77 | 458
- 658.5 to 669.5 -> 3.44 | 300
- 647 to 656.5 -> -0.46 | 459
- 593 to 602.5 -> -0.12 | 450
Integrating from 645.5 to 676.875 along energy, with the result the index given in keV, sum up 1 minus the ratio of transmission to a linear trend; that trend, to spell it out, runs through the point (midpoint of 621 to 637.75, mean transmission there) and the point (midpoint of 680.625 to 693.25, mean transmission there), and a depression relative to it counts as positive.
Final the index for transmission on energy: 5.0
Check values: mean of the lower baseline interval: 457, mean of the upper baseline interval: 449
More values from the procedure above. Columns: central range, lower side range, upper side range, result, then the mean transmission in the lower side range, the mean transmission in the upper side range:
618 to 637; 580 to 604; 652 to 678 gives -2.4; 448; 362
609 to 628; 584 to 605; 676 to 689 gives -0.6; 445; 447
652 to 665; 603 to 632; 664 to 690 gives 0.5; 462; 382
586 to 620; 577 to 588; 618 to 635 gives -0.3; 441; 464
